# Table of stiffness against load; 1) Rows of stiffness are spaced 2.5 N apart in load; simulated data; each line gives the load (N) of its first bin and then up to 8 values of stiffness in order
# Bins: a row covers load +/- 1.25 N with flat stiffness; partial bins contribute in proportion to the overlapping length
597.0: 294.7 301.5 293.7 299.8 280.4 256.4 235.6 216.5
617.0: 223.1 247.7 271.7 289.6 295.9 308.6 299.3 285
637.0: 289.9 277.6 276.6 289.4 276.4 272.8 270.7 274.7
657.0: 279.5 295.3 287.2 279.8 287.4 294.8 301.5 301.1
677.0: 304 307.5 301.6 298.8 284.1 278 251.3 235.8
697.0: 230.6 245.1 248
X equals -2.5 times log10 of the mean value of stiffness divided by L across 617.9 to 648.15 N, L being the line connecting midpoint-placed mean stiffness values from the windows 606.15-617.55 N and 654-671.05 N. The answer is -0.091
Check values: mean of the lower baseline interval 242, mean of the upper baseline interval 286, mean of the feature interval 283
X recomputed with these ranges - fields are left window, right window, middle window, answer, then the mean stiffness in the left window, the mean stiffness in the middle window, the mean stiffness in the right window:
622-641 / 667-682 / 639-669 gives 0.06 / 291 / 281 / 301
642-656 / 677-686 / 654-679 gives 0.00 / 277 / 292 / 302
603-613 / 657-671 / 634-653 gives 0.01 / 270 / 280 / 288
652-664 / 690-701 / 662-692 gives -0.12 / 282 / 292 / 243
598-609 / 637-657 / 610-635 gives 0.07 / 291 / 266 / 278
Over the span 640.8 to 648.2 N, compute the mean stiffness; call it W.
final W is 281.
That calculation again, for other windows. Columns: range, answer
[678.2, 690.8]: 294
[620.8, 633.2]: 293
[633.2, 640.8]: 284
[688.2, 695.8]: 255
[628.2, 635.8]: 298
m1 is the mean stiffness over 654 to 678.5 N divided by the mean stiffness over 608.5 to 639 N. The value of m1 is 1.08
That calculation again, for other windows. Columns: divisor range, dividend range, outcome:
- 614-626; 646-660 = 1.10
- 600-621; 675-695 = 1.10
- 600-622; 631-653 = 1.09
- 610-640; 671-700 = 1.03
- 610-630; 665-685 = 1.15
